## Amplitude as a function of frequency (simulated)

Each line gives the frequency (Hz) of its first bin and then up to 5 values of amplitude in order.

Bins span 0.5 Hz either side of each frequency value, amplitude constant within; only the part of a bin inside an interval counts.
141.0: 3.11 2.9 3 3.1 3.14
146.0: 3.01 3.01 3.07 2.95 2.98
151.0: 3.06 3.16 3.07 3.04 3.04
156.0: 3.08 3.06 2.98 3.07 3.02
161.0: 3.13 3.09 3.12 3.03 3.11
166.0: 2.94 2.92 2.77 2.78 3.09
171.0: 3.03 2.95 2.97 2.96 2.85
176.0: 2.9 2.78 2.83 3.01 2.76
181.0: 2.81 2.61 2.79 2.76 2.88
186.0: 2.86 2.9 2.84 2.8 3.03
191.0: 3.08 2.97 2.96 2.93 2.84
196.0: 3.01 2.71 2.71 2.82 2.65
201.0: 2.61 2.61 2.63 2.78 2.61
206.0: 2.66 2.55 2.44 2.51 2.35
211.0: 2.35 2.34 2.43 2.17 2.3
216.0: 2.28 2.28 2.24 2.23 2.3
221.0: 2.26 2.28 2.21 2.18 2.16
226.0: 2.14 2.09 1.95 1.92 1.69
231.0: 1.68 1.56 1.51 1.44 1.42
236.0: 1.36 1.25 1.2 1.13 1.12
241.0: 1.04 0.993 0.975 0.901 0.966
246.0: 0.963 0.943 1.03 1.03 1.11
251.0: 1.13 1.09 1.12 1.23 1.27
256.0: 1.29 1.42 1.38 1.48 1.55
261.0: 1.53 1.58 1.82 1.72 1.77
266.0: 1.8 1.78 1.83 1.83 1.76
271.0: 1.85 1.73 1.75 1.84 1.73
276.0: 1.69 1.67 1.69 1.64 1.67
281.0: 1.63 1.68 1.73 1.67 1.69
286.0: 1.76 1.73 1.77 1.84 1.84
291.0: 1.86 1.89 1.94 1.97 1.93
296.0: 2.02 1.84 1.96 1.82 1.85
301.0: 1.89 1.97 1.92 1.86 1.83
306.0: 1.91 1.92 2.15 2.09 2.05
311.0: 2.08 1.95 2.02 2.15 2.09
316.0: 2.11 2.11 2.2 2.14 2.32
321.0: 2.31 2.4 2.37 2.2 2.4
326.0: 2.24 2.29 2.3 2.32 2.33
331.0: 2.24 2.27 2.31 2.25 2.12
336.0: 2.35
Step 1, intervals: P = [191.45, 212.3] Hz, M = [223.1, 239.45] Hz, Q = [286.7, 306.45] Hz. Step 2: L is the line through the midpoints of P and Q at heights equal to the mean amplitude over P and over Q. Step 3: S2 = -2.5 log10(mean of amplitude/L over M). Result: 0.40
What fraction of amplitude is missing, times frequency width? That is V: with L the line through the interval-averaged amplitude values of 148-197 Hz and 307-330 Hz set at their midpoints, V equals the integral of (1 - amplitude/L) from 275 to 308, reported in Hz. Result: 7.2 Hz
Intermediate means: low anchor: 2.95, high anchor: 2.19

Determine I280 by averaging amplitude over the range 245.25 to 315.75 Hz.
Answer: 1.7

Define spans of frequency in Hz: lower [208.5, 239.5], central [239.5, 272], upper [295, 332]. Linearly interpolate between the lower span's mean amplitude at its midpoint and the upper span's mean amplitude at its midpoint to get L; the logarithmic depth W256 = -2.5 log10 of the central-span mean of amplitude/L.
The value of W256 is 0.432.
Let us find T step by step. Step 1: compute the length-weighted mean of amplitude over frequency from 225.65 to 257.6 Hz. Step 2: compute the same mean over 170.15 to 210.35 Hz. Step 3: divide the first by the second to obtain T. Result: 0.47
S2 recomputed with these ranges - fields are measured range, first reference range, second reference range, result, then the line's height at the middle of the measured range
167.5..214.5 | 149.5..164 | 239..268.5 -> -0.137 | 2.44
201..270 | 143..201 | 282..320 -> 0.369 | 2.45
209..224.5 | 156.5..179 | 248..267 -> -0.084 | 2.12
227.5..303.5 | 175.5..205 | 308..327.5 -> 0.475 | 2.44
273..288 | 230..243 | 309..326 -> 0.047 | 1.78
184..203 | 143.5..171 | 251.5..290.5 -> -0.100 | 2.59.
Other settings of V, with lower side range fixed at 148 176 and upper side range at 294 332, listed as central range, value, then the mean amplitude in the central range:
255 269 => 4.6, 1.61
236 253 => 9.8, 1.07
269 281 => 3.1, 1.73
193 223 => 2.4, 2.52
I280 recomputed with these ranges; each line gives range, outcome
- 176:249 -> 2.21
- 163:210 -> 2.82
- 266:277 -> 1.77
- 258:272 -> 1.7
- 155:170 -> 3.01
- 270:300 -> 1.79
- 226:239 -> 1.59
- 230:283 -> 1.44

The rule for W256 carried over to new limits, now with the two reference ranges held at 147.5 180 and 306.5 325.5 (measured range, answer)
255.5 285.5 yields 0.395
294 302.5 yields 0.180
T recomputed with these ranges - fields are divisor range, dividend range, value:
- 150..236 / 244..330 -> 0.68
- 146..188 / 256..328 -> 0.64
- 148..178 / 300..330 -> 0.71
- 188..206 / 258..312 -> 0.64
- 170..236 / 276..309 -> 0.73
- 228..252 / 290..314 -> 1.56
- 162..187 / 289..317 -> 0.68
